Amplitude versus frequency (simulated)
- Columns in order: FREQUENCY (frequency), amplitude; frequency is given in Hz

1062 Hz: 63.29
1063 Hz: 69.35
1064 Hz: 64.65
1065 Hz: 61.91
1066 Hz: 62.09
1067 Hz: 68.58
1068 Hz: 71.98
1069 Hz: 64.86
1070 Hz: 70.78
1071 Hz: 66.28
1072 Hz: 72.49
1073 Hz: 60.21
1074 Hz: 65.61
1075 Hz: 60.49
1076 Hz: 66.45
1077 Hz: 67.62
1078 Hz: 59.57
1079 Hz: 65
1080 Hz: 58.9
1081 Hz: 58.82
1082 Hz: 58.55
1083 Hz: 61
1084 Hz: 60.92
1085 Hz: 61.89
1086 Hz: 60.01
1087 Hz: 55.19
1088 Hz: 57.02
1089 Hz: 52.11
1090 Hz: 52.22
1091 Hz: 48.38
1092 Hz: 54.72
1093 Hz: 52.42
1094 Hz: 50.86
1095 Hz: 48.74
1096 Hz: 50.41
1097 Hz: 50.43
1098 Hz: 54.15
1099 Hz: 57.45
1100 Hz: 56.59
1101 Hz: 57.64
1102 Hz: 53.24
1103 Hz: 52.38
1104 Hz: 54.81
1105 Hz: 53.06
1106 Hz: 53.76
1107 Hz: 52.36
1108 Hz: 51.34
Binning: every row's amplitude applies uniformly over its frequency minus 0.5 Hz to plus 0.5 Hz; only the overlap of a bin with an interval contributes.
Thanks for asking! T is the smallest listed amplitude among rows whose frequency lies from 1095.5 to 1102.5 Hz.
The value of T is 50.41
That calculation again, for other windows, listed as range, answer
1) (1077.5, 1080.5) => 58.9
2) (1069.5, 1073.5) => 60.21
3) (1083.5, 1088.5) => 55.19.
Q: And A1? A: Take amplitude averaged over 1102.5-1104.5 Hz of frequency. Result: 53.6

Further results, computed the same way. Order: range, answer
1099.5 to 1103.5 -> 55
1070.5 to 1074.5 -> 66.1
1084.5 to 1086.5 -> 61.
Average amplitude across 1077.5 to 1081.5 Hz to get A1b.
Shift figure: 60.6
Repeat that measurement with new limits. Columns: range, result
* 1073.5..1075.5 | 63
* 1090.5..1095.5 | 51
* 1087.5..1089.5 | 54.6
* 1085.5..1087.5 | 57.6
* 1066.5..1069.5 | 68.5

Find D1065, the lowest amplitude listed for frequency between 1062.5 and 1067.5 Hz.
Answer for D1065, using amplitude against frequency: 61.91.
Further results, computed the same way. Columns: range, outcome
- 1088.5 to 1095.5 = 48.38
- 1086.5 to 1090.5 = 52.11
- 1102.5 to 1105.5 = 52.38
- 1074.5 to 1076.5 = 60.49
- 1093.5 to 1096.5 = 48.74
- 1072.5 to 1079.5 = 59.57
